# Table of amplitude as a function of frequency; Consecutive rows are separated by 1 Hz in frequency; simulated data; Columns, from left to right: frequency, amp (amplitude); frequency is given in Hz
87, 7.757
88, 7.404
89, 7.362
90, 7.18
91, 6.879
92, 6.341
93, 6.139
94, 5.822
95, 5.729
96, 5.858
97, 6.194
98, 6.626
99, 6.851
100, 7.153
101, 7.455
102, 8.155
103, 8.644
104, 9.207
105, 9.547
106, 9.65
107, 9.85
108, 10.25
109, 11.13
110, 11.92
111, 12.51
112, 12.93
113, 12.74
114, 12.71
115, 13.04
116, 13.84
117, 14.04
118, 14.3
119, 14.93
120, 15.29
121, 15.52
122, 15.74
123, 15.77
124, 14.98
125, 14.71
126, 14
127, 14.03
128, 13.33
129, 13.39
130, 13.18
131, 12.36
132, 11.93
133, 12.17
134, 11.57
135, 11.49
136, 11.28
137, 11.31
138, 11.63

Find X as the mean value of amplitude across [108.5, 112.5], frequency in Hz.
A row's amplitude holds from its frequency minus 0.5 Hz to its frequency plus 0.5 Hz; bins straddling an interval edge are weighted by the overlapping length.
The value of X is 12.1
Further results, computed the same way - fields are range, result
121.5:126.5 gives 15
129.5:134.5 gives 12.2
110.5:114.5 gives 12.7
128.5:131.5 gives 13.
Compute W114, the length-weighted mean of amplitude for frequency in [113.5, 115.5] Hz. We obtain 12.9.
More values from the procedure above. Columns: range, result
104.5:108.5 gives 9.82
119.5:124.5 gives 15.5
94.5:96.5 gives 5.79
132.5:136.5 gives 11.6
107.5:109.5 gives 10.7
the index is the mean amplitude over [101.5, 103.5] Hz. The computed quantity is 8.4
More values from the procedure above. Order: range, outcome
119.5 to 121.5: 15.4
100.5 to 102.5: 7.8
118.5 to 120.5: 15.1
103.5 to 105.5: 9.38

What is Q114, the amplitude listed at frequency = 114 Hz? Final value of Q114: 12.71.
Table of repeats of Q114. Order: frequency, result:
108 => 10.25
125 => 14.71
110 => 11.92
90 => 7.18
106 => 9.65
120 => 15.29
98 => 6.626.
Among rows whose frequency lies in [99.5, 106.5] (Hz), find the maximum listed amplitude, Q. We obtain 9.65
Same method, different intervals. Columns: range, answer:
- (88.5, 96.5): 7.362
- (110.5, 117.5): 14.04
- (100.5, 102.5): 8.155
